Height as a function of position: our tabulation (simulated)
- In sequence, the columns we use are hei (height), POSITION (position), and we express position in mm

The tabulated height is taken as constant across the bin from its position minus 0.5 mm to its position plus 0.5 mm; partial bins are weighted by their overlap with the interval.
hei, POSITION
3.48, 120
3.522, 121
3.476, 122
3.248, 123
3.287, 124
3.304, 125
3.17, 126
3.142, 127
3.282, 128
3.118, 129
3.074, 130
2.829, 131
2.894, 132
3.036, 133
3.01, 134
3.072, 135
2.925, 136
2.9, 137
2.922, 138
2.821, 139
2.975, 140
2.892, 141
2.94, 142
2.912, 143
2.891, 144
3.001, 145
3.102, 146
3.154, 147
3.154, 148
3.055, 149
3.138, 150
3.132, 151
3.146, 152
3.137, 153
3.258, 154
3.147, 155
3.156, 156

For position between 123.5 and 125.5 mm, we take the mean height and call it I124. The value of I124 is 3.3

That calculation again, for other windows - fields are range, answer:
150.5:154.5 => 3.17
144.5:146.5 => 3.05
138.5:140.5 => 2.9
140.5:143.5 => 2.91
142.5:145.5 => 2.93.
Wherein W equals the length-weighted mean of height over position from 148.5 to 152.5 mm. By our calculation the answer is 3.12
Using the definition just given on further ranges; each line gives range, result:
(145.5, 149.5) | 3.12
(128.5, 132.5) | 2.98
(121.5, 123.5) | 3.36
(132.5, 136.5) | 3.01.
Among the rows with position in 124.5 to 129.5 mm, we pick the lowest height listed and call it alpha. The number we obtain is 3.118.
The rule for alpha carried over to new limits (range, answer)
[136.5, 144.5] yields 2.821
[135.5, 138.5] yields 2.9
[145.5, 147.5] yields 3.102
